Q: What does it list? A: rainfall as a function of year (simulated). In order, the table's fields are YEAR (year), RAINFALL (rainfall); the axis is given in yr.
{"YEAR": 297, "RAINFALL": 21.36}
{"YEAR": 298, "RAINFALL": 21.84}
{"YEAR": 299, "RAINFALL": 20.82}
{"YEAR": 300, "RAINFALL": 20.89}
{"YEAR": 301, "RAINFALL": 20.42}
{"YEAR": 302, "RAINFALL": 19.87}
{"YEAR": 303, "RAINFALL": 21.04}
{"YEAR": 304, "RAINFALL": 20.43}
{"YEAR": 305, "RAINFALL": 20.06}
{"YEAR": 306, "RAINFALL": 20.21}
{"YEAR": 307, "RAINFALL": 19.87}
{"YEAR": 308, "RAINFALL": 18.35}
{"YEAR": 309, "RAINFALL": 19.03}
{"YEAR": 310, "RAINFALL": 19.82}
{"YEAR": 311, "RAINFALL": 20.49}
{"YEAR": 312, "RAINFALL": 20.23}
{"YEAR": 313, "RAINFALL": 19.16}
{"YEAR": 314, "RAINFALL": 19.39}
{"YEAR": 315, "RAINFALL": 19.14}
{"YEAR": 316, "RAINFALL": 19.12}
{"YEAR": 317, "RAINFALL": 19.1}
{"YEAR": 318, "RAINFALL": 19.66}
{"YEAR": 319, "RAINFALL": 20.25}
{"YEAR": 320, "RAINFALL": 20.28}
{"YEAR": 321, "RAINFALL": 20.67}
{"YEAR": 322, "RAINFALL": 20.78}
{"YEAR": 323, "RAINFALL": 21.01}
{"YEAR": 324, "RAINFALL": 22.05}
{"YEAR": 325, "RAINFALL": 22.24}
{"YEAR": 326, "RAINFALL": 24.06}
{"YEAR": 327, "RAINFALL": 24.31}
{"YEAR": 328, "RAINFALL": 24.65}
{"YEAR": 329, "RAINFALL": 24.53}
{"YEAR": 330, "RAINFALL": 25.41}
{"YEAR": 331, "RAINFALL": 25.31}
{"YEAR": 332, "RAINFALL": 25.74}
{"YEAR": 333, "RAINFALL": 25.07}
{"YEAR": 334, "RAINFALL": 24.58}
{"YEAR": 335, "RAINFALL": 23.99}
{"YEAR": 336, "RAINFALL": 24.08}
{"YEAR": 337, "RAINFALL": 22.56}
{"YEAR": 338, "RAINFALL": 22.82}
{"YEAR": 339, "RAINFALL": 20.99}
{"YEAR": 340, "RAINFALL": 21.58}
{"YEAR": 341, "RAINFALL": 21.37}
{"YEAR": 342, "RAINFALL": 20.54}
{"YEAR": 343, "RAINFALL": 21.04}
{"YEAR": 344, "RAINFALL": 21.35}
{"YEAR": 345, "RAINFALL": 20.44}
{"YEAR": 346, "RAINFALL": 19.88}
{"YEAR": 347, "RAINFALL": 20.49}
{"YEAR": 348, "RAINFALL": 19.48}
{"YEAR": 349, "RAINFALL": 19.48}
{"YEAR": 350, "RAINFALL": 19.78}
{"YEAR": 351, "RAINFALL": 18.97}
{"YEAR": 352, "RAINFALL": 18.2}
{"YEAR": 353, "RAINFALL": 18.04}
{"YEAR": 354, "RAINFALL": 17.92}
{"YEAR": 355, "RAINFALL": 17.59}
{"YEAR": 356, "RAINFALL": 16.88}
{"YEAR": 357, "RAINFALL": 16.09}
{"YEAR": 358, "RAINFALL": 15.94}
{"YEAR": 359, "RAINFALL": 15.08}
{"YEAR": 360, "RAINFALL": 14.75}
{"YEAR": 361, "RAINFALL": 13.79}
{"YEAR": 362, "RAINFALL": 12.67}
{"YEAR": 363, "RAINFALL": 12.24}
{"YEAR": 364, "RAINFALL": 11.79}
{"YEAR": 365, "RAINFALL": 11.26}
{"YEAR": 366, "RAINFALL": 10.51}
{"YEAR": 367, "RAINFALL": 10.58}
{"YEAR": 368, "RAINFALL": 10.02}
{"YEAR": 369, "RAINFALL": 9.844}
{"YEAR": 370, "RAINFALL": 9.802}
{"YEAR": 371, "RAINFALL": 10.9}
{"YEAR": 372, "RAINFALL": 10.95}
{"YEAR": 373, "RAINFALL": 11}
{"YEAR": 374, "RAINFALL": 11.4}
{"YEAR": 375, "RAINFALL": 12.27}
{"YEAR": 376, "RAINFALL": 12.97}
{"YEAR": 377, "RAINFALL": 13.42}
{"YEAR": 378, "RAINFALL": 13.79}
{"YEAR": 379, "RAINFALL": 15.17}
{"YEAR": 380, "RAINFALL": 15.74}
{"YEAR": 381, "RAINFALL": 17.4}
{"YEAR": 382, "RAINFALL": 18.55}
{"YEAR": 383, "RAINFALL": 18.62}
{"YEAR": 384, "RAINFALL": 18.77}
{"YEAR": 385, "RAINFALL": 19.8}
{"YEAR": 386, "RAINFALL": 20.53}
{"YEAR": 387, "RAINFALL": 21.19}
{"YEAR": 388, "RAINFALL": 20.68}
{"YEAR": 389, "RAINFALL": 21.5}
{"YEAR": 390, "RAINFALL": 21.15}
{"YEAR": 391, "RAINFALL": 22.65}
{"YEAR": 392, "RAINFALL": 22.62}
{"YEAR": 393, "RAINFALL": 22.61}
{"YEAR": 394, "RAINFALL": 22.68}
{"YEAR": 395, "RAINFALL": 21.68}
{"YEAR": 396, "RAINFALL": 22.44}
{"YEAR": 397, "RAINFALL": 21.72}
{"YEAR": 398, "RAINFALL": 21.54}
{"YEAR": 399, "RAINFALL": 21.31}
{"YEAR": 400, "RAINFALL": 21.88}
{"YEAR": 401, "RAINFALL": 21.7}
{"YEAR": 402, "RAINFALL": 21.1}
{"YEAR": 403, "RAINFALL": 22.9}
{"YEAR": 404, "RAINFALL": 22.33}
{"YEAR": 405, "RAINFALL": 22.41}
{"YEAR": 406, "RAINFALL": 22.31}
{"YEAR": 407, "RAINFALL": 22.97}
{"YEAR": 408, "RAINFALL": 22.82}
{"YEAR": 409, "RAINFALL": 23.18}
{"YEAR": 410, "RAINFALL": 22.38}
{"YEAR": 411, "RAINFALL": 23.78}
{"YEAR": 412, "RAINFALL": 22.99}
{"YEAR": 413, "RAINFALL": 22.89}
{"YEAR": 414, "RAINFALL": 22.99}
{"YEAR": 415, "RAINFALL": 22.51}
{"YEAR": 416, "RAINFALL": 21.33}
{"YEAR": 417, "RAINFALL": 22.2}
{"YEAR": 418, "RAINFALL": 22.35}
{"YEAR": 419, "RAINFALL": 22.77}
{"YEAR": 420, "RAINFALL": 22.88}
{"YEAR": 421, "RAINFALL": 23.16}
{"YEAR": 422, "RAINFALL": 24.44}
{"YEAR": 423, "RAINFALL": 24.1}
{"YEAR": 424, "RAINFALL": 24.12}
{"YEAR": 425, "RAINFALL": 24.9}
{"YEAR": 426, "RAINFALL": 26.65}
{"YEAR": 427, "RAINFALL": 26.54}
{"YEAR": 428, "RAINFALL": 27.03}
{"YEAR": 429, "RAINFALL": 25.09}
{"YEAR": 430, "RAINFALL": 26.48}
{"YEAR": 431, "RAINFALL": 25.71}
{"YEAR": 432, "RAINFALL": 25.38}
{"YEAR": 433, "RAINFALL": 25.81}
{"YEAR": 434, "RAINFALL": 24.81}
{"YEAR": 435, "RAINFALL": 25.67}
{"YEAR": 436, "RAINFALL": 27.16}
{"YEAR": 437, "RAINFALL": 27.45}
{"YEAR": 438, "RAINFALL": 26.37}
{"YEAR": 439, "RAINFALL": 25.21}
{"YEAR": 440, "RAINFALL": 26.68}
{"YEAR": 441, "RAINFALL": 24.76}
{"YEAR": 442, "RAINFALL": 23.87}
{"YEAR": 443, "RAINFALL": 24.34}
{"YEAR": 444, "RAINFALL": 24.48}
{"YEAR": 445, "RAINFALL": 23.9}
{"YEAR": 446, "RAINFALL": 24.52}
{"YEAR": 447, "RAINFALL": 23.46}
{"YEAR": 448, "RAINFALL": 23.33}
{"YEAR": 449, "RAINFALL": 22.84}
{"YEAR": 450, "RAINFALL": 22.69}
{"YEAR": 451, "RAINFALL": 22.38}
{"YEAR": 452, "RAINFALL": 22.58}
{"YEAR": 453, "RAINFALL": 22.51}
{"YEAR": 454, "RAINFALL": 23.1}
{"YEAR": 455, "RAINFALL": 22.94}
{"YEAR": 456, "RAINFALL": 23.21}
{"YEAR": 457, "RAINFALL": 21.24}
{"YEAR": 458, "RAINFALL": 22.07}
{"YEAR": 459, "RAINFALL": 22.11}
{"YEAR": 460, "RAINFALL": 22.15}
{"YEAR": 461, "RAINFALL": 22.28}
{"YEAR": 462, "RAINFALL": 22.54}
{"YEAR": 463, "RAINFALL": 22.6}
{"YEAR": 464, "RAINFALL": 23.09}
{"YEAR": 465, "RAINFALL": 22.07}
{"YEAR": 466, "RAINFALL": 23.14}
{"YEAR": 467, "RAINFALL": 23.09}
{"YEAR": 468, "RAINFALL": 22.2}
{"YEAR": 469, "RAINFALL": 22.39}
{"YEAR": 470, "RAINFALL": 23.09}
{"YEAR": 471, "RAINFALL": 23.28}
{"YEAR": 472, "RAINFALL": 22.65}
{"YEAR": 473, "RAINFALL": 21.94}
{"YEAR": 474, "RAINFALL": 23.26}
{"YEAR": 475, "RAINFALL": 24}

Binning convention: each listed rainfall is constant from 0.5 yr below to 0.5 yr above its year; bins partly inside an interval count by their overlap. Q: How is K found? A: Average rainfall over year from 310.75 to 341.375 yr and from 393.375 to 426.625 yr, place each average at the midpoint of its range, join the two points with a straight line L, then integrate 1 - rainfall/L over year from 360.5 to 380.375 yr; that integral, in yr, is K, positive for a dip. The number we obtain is 9.3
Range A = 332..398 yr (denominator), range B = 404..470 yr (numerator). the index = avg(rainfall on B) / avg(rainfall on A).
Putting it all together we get 1.33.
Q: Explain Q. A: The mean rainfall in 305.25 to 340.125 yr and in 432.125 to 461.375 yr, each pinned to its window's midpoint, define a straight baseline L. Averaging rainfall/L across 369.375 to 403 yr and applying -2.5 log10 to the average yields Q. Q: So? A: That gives 0.25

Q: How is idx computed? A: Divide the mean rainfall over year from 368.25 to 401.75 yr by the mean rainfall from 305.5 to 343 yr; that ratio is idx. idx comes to 0.8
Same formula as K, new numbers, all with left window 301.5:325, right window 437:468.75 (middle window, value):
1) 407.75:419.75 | -0.1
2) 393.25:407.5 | 0.0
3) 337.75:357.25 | 1.1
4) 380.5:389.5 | 0.9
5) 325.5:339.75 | -2.5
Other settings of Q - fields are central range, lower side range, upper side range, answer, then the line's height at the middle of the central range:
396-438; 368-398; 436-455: -0.131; 21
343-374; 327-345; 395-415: 0.447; 22.9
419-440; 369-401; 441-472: -0.205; 21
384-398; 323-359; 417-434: 0.088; 23.3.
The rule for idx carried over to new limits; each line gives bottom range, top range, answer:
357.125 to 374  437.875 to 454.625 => 1.99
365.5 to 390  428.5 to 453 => 1.66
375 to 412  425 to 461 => 1.19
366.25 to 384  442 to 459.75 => 1.75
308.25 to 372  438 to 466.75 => 1.23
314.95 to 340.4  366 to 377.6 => 0.50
